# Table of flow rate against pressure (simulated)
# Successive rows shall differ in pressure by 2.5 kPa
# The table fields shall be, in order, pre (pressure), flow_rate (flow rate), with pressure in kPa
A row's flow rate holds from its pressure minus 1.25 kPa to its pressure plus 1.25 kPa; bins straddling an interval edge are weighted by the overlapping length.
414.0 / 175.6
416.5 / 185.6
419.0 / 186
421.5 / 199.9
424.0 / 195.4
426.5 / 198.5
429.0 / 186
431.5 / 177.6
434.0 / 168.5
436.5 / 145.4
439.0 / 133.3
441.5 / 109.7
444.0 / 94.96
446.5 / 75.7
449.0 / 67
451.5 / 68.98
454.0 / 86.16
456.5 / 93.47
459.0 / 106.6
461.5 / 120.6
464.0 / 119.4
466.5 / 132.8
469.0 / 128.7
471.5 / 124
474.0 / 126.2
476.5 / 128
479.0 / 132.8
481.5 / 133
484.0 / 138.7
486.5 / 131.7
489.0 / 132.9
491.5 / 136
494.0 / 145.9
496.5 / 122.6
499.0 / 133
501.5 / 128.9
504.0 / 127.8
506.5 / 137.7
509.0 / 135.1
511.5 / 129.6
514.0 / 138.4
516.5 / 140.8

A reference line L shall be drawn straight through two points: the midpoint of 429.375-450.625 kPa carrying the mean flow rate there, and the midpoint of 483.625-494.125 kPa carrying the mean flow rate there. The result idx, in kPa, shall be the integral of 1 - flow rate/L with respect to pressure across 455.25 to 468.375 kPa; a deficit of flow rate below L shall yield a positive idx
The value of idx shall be 1.4 kPa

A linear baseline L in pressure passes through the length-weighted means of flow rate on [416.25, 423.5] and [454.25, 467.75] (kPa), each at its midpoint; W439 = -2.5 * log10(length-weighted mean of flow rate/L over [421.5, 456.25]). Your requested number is 0.20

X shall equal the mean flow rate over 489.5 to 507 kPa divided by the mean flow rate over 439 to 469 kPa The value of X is 1.3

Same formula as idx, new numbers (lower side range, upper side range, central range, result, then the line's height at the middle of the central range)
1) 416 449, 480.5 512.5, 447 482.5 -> 7.92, 144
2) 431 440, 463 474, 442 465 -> 7.58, 139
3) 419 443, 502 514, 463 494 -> 3.22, 147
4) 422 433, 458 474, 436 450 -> 5.24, 163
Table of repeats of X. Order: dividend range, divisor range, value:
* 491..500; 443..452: 1.75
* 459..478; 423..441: 0.74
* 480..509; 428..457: 1.14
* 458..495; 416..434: 0.69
